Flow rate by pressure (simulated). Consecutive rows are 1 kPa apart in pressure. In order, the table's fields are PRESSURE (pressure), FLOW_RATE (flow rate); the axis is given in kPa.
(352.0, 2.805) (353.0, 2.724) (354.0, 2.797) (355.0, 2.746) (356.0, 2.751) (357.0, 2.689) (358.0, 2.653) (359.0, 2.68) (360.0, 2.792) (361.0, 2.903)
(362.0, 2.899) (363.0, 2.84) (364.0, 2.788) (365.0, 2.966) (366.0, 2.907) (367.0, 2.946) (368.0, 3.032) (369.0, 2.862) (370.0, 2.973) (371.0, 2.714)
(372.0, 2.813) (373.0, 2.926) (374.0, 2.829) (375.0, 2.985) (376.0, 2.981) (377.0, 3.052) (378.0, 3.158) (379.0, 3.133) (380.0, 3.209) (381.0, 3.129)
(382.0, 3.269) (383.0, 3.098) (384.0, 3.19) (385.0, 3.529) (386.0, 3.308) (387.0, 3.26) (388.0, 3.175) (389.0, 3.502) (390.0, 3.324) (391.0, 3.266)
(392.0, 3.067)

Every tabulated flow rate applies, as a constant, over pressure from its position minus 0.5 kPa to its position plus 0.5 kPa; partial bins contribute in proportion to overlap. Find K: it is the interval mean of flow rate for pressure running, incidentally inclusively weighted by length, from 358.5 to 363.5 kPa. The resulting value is 2.82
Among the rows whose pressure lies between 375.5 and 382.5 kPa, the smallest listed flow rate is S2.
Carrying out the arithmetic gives 2.981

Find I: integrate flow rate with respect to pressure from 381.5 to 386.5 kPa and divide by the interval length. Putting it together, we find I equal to 3.28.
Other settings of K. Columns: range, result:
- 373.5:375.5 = 2.91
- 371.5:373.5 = 2.87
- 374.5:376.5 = 2.98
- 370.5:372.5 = 2.76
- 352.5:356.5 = 2.75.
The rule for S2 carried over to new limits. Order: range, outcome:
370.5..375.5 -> 2.714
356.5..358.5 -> 2.653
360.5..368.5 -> 2.788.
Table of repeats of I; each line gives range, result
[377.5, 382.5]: 3.18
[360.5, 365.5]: 2.88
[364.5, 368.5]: 2.96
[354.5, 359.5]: 2.7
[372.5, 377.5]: 2.95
